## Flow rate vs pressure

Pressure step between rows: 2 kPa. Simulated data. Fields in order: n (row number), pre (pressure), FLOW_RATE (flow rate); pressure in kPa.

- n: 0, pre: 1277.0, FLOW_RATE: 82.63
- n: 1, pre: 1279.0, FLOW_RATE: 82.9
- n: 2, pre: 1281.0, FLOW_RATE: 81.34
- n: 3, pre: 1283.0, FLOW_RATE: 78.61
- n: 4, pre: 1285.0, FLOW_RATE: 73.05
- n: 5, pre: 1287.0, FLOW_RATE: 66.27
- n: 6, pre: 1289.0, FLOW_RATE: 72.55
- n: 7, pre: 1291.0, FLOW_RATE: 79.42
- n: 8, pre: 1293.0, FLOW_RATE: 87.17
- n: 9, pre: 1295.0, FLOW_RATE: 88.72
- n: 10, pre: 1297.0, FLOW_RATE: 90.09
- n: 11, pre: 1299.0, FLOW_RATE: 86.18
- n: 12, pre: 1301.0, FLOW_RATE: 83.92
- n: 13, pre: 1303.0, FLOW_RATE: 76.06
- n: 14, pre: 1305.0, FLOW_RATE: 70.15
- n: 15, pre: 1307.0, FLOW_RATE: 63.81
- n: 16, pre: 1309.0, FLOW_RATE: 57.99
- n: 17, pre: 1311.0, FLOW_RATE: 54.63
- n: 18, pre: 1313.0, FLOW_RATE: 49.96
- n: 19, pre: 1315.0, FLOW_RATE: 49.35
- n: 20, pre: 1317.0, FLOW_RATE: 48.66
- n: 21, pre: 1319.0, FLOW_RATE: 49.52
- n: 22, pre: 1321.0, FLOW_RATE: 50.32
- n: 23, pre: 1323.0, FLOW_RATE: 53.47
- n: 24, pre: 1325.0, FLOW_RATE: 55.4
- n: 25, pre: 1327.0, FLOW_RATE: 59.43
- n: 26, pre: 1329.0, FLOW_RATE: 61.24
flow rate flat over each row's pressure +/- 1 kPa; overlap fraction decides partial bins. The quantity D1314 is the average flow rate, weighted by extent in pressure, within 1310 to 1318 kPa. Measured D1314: 50.6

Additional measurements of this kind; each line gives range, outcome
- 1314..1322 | 49.5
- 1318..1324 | 51.1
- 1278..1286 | 79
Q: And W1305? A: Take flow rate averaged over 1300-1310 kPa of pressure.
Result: 70.4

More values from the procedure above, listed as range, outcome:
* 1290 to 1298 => 86.4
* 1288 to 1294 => 79.7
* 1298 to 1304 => 82.1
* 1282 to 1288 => 72.6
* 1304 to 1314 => 59.3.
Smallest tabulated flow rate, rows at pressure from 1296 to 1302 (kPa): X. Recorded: 83.92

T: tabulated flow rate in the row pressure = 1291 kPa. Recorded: 79.42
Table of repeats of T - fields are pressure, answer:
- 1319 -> 49.52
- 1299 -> 86.18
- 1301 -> 83.92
